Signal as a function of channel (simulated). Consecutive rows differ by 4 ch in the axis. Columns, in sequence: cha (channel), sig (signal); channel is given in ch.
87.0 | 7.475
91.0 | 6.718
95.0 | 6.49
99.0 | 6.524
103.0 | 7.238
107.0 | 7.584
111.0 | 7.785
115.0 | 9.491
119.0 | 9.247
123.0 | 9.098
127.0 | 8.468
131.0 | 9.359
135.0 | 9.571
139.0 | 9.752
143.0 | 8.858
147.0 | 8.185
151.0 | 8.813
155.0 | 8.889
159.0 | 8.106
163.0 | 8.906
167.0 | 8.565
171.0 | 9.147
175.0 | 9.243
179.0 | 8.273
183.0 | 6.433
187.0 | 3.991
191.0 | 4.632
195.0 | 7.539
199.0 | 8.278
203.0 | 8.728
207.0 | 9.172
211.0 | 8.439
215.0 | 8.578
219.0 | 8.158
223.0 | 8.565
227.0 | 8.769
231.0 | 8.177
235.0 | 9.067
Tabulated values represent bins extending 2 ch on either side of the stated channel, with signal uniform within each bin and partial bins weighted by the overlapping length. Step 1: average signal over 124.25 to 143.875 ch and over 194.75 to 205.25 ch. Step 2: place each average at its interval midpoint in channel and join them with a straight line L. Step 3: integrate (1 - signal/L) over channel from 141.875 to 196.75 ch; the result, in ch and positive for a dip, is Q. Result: 5.9 ch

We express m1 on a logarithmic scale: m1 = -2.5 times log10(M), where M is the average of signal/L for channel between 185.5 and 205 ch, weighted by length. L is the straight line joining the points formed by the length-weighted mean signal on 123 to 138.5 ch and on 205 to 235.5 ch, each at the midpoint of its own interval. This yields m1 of 0.29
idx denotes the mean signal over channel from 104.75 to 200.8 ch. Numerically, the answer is 8.26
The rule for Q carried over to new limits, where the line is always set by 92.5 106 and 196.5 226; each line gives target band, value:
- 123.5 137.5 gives -3.6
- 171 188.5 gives 1.6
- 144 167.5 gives -2.8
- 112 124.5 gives -3.6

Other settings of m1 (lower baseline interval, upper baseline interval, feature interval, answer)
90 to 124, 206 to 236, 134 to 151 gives -0.127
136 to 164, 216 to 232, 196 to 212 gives -0.007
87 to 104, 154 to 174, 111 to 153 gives -0.156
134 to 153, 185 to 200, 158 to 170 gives -0.118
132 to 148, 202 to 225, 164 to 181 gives 0.013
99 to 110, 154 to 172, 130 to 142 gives -0.183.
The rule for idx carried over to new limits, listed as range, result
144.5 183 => 8.57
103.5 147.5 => 8.82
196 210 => 8.62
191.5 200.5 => 7.34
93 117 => 7.52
